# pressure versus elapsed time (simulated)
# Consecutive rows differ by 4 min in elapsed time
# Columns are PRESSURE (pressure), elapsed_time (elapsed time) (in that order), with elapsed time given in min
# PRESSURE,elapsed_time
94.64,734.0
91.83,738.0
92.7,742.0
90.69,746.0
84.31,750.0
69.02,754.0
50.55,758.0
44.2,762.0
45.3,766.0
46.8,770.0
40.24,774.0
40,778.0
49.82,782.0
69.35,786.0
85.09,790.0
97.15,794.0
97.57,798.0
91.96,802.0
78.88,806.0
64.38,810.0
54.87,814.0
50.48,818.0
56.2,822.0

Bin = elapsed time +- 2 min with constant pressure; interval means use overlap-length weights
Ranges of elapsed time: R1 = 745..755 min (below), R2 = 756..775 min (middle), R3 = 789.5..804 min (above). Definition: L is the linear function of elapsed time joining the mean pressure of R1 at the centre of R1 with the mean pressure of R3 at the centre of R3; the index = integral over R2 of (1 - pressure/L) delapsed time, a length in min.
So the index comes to 8.86 min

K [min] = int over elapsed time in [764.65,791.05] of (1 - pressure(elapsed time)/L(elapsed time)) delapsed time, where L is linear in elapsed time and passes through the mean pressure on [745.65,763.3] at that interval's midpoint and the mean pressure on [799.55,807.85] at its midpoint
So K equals 8.1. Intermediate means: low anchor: 66.5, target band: 52.9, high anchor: 86.2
